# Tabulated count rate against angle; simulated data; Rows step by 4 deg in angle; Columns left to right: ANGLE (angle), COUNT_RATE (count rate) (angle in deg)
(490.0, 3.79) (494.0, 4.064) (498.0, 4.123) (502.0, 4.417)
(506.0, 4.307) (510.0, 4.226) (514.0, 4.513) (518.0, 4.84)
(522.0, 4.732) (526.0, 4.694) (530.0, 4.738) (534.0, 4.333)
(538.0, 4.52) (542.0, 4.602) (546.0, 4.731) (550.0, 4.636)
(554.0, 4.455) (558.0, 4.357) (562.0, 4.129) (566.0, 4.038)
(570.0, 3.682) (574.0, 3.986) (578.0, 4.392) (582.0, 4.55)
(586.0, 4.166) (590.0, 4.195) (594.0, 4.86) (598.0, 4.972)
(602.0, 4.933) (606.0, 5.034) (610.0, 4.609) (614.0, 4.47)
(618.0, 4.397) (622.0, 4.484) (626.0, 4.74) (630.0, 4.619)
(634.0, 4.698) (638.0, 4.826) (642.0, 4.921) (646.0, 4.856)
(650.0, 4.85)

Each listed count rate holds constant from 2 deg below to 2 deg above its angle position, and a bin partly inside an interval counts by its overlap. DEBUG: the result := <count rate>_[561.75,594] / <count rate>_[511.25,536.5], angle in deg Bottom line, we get 0.9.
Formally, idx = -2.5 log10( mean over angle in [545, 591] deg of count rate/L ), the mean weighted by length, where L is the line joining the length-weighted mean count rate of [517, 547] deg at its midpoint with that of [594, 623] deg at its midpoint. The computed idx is 0.10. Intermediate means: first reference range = 4.64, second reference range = 4.72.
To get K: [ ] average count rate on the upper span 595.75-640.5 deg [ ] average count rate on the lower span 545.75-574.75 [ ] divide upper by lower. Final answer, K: 1.11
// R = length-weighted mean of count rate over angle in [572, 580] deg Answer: 4.19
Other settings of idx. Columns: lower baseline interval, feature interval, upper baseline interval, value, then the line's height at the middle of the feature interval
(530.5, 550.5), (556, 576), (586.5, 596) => 0.12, 4.52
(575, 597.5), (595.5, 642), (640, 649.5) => -0.01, 4.69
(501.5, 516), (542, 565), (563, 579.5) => -0.09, 4.12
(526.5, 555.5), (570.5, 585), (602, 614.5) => 0.11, 4.68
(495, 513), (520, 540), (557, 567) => -0.09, 4.23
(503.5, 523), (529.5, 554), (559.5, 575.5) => -0.09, 4.23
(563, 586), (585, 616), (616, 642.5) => -0.07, 4.38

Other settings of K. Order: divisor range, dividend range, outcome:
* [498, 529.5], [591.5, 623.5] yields 1.04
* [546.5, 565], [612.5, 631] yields 1.03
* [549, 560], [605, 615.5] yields 1.05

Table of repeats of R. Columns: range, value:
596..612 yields 4.89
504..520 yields 4.47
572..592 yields 4.26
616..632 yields 4.56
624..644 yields 4.76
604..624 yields 4.6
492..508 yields 4.23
